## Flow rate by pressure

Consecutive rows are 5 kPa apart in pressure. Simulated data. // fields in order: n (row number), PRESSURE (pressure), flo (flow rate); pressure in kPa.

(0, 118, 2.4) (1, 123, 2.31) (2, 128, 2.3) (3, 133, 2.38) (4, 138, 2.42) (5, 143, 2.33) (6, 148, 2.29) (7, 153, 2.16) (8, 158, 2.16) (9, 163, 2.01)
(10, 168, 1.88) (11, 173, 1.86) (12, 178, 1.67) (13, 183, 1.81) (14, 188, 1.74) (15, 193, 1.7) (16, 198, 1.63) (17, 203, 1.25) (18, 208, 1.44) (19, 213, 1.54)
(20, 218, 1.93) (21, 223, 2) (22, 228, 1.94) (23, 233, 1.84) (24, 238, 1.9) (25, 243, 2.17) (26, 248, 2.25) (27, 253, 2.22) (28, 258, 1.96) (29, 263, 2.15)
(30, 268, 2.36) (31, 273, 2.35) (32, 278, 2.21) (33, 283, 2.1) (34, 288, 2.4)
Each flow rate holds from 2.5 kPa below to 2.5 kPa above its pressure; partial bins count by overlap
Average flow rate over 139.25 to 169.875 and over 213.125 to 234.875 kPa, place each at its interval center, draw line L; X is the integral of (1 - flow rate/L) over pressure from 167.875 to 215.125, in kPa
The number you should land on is 8.8 kPa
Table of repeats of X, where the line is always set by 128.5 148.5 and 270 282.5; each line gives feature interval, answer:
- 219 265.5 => 4.8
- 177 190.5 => 3.3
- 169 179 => 2.3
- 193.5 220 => 8.5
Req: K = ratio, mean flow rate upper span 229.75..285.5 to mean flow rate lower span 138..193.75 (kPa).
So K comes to 1.07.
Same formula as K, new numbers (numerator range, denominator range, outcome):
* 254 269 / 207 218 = 1.34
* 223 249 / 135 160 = 0.88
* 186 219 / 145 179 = 0.78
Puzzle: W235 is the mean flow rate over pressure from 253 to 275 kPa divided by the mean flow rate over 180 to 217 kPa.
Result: 1.38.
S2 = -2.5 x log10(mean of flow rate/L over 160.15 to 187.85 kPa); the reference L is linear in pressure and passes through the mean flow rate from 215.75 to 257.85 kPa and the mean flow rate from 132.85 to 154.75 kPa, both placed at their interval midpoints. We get 0.204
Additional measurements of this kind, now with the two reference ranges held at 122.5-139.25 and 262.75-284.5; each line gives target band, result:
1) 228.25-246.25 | 0.15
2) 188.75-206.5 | 0.44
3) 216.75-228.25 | 0.17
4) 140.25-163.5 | 0.06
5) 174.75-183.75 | 0.31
